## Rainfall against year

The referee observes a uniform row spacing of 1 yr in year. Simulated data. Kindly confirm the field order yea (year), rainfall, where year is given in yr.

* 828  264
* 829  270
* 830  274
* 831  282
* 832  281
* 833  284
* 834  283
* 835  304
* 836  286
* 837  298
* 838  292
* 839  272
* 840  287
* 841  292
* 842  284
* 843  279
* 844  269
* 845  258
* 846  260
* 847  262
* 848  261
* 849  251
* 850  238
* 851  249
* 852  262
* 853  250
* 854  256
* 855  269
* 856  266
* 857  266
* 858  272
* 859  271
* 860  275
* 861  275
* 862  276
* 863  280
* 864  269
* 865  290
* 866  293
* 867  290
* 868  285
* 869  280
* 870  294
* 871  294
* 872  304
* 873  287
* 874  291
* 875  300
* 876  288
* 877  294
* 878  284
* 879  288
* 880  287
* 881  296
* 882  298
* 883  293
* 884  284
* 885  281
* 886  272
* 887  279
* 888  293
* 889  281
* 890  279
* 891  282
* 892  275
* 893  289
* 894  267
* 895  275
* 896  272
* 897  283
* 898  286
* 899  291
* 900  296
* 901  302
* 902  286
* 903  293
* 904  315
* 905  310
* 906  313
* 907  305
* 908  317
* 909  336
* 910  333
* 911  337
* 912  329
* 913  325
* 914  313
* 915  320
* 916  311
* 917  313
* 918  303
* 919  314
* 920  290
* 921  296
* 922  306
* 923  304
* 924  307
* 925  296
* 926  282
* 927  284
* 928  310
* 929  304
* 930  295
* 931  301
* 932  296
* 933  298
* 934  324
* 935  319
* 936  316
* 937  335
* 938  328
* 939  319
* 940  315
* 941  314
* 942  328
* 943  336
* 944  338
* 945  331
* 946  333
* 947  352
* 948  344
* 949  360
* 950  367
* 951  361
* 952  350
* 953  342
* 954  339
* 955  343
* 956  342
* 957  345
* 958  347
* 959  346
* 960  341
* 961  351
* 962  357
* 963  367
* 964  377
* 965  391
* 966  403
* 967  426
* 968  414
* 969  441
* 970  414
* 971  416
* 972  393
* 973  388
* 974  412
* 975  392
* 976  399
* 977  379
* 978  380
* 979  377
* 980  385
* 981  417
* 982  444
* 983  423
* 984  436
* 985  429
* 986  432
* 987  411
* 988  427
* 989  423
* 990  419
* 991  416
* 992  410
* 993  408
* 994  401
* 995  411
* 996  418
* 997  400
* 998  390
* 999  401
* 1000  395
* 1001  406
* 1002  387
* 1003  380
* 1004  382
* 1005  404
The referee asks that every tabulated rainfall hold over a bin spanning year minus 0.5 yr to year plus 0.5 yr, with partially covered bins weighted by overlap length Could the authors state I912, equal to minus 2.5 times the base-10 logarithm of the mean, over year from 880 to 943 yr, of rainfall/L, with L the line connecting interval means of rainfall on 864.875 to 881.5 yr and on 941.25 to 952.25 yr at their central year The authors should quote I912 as 0.06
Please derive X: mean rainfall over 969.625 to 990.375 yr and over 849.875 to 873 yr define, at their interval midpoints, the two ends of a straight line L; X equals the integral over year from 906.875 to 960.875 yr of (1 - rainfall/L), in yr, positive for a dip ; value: 5.1 yr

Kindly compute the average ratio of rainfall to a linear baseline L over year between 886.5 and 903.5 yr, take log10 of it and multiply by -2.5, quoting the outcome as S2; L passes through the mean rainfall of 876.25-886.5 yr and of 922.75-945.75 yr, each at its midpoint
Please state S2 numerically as 0.038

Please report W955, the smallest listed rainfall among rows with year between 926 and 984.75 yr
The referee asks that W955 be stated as 282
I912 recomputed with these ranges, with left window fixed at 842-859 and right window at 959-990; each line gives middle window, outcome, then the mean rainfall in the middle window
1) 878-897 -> 0.074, 283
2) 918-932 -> 0.155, 299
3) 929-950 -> 0.118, 325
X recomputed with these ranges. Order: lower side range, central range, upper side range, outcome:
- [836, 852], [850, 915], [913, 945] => 0.1 yr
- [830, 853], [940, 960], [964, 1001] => 1.9 yr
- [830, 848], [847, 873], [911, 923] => 1.4 yr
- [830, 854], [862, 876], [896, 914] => 0.0 yr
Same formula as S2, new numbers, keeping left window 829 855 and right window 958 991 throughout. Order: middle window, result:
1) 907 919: 0.066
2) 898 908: 0.103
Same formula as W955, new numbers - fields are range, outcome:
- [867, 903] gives 267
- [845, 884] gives 238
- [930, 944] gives 295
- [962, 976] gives 357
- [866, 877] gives 280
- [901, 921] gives 286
